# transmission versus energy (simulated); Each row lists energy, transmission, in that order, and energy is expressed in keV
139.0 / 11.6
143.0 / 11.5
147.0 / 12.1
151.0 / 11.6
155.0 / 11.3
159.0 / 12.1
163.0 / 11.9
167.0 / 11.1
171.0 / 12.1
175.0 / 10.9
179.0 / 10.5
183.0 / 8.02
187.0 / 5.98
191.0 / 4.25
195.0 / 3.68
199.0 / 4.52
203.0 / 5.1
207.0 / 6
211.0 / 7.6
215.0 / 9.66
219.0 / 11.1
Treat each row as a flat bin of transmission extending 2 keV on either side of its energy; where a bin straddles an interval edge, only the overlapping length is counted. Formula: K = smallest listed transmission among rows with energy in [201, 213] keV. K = 5.1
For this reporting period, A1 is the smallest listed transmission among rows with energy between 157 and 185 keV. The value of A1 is 8.02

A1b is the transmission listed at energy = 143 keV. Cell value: 11.5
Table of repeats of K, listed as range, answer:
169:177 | 10.9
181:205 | 3.68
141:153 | 11.5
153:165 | 11.3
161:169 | 11.1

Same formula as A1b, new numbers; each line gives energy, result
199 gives 4.52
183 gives 8.02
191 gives 4.25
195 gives 3.68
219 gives 11.1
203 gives 5.1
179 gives 10.5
